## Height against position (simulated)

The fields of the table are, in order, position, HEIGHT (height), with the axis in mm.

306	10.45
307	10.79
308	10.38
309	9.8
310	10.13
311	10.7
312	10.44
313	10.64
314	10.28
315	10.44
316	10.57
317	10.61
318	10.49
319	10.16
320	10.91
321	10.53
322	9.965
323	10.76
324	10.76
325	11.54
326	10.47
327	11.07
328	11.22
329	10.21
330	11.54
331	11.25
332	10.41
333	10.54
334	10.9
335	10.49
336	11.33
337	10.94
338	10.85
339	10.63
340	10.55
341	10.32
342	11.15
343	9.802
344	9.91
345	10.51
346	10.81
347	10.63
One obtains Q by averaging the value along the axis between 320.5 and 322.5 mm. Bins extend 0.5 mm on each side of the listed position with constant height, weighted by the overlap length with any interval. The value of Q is 10.2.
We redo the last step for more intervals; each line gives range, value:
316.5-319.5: 10.4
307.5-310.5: 10.1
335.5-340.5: 10.9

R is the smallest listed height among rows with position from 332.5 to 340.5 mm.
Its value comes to 10.49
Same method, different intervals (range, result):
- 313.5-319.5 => 10.16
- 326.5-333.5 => 10.21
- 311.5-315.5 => 10.28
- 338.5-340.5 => 10.55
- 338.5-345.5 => 9.802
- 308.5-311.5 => 9.8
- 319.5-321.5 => 10.53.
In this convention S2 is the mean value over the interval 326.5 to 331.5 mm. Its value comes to 11.1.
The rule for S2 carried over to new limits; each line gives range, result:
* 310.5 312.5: 10.6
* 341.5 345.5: 10.3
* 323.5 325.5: 11.1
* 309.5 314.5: 10.4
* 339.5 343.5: 10.5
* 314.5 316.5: 10.5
